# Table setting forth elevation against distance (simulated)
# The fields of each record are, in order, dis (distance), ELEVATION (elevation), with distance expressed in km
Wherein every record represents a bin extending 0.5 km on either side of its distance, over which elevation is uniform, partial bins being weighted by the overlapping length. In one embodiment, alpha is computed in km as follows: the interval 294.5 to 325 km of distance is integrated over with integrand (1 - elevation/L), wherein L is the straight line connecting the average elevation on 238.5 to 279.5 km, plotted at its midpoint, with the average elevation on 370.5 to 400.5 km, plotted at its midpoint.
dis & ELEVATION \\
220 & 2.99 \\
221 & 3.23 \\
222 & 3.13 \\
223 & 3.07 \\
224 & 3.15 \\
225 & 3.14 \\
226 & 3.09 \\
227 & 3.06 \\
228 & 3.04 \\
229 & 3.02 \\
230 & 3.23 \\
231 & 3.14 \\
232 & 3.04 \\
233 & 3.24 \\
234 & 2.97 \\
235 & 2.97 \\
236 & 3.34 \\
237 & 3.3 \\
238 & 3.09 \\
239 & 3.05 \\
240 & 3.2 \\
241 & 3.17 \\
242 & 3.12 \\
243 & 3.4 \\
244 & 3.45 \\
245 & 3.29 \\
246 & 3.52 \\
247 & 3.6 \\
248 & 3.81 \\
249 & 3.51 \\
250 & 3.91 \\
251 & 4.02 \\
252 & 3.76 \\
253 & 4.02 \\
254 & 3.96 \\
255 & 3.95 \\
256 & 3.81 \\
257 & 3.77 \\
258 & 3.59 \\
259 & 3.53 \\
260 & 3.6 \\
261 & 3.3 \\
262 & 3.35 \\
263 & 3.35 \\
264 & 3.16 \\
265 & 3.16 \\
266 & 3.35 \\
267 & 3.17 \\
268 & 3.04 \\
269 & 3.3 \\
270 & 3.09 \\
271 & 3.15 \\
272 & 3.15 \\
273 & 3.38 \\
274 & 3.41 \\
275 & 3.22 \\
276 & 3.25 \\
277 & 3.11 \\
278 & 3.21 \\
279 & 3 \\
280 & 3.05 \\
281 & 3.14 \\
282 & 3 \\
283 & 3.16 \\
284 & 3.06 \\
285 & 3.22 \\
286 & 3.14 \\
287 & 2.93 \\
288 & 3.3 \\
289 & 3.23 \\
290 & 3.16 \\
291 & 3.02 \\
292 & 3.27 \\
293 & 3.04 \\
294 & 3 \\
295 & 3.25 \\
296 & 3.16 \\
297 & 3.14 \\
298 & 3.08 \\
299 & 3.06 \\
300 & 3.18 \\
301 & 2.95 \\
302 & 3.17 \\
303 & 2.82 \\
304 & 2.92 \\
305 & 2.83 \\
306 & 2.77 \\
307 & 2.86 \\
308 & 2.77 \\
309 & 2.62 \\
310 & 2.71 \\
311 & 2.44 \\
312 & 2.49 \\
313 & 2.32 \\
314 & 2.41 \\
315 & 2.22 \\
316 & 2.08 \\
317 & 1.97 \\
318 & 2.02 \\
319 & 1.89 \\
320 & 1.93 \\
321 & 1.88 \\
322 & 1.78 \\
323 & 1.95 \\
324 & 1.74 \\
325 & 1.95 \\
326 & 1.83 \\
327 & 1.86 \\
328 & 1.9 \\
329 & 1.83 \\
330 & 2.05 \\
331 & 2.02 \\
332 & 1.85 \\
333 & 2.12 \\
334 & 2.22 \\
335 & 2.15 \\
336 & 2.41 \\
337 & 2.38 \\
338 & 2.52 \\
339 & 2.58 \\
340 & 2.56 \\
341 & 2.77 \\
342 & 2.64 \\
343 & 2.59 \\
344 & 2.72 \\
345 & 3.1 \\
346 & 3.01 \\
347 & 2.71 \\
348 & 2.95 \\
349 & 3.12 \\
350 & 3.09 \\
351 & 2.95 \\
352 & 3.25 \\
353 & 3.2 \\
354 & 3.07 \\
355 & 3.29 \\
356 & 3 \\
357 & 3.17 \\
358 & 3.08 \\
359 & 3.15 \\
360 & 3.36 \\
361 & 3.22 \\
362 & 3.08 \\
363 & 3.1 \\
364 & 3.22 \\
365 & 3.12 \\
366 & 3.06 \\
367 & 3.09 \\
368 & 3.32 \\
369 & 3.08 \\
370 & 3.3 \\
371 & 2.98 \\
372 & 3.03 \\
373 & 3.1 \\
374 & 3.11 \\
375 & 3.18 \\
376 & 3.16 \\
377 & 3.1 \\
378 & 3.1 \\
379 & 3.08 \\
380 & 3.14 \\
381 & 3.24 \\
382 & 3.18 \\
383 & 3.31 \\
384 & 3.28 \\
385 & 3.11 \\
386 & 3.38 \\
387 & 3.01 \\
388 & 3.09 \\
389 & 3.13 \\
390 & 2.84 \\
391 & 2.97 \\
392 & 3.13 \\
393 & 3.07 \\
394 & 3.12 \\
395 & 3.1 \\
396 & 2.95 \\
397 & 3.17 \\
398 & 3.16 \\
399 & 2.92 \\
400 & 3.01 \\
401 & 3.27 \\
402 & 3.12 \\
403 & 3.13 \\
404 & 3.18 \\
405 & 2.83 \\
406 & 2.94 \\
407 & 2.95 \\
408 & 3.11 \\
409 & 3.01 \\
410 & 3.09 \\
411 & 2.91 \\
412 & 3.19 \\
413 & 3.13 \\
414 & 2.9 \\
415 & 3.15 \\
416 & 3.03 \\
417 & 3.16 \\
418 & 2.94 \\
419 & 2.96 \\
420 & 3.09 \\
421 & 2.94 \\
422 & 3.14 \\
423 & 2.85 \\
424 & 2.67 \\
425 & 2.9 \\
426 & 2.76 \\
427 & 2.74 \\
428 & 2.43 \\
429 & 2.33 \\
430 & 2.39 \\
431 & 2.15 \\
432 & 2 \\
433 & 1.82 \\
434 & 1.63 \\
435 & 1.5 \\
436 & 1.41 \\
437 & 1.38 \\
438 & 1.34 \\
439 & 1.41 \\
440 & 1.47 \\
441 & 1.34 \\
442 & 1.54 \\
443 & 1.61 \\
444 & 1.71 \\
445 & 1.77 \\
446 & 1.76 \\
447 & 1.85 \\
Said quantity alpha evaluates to 7.03 km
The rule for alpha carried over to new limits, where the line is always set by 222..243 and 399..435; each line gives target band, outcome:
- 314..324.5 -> 3.6 km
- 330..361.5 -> 1.7 km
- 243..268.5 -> -3.9 km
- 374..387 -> -1.4 km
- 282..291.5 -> -0.3 km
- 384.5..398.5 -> -1.2 km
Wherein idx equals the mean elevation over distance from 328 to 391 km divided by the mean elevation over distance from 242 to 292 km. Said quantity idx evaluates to 0.87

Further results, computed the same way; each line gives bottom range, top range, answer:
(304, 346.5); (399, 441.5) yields 1.12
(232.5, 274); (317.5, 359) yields 0.73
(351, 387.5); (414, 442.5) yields 0.73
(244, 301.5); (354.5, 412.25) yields 0.94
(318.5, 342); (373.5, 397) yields 1.48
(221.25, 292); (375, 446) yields 0.82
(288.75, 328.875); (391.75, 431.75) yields 1.15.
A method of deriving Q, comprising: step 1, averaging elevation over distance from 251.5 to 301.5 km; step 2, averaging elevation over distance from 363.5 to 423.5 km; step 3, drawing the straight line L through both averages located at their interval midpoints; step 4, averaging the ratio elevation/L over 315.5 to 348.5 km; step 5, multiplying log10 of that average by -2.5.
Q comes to 0.381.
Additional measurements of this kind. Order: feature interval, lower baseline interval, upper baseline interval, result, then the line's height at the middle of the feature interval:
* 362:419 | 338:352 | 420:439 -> -0.23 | 2.52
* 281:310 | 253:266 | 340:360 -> 0.10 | 3.33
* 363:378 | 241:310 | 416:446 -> -0.20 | 2.61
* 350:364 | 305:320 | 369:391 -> -0.10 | 2.88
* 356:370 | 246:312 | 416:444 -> -0.18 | 2.67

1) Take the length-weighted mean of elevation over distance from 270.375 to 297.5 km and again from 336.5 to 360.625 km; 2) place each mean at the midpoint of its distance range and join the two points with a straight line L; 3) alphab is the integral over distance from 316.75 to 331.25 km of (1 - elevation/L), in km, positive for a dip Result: 5.3 km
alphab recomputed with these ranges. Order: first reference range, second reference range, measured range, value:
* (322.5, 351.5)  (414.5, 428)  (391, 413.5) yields -2.1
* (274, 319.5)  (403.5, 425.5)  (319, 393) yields 4.0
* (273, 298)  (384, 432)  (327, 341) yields 3.9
